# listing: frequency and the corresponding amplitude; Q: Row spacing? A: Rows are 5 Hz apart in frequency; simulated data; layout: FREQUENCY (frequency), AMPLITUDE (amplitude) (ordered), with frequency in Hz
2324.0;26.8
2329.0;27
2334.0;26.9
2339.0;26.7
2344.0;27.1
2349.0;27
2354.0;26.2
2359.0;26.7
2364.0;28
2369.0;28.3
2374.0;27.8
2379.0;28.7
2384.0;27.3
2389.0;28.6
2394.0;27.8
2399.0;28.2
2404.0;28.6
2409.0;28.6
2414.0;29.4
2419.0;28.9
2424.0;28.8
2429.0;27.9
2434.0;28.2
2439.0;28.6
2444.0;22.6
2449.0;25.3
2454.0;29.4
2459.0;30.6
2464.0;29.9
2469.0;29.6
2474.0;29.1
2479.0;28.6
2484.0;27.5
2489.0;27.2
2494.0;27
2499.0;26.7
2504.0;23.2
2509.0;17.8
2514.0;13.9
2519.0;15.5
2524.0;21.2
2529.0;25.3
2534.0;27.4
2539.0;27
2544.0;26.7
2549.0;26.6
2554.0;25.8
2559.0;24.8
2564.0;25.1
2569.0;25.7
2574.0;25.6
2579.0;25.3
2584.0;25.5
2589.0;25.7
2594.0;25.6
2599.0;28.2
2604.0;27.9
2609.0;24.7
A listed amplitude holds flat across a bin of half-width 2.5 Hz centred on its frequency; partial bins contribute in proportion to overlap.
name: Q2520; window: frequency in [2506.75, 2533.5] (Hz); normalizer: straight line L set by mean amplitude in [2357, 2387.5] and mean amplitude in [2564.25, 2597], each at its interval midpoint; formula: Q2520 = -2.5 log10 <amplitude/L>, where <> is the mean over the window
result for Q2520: 0.33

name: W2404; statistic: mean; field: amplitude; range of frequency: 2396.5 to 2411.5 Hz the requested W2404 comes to 28.5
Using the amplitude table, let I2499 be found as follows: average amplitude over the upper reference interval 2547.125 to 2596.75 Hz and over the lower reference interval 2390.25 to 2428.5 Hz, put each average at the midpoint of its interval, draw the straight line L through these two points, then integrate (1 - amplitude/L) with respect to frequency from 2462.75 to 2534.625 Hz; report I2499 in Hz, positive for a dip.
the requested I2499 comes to 6.6 Hz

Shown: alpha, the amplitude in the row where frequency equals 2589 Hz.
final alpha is 25.7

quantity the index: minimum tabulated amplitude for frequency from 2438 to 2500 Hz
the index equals 22.6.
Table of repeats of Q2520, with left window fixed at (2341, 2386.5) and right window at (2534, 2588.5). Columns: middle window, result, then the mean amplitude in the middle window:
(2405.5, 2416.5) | -0.073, 29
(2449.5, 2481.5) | -0.102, 29.3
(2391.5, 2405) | -0.039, 28.2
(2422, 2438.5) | -0.055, 28.3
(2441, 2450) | 0.120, 24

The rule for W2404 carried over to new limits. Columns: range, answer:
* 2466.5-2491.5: 28.4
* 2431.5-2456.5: 26.8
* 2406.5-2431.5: 28.7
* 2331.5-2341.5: 26.8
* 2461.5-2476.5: 29.5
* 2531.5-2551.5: 26.9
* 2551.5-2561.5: 25.3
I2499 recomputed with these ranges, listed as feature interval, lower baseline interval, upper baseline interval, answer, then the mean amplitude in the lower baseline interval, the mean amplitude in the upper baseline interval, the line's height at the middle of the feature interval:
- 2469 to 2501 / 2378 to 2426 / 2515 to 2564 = -2.4 Hz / 28.5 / 24.2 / 25.9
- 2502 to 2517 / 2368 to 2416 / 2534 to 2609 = 4.9 Hz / 28.3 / 26.1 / 26.9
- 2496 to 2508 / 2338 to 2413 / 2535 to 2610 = 1.1 Hz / 27.8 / 26.1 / 26.7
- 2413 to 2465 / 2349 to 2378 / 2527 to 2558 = -2.0 Hz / 27.4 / 26.4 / 27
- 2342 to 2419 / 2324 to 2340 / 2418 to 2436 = -0.7 Hz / 26.9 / 28.4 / 27.7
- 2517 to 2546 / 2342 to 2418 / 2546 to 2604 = 2.6 Hz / 27.9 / 25.9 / 26.4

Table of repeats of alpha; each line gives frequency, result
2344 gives 27.1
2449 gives 25.3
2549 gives 26.6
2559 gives 24.8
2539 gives 27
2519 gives 15.5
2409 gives 28.6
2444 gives 22.6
